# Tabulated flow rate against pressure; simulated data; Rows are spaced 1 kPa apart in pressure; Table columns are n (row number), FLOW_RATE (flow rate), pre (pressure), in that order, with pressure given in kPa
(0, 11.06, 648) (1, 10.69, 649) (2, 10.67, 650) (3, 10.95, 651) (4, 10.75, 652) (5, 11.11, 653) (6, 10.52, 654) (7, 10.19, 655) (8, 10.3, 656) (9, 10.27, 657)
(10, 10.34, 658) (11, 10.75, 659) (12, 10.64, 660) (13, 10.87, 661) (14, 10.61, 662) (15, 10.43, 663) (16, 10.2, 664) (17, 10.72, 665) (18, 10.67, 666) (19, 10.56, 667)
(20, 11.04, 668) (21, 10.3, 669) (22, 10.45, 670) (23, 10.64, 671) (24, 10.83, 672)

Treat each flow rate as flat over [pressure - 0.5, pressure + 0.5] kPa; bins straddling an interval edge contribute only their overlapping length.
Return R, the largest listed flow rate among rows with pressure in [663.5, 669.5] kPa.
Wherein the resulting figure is 11.04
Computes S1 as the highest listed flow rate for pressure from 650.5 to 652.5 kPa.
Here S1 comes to 10.95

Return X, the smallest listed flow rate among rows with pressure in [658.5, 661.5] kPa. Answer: 10.64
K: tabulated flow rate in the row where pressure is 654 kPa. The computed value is 10.52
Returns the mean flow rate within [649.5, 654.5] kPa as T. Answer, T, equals 10.8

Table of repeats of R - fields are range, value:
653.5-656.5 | 10.52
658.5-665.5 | 10.87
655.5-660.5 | 10.75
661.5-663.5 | 10.61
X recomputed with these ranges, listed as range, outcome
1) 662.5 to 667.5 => 10.2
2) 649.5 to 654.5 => 10.52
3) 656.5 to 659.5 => 10.27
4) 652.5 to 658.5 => 10.19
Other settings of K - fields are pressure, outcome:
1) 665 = 10.72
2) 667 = 10.56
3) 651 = 10.95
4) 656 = 10.3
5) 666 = 10.67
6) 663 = 10.43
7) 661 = 10.87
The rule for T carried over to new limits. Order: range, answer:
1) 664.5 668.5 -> 10.7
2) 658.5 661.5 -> 10.8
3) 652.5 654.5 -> 10.8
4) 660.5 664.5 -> 10.5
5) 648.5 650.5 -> 10.7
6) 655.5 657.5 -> 10.3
